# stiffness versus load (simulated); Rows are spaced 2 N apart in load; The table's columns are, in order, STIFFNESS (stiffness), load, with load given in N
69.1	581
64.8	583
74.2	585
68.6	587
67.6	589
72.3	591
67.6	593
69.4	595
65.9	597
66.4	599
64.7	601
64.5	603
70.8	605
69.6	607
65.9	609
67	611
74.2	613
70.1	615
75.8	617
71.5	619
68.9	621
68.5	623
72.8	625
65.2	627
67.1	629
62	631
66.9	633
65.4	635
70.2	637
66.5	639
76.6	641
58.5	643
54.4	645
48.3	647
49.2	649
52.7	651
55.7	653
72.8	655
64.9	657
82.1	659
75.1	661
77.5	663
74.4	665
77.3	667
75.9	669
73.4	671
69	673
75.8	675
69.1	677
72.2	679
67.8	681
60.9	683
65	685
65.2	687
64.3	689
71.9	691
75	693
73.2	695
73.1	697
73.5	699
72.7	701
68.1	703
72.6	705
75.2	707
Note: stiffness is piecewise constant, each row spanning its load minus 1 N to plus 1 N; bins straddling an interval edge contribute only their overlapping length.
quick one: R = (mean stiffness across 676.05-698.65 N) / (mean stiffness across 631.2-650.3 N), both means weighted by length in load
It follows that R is 1.12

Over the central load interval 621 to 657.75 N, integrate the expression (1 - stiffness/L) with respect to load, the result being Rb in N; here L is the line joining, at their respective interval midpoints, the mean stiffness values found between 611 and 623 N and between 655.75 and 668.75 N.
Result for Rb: 4.9 N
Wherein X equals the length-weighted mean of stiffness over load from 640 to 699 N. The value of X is 68.1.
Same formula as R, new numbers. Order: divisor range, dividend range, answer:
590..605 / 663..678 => 1.09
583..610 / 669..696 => 1.02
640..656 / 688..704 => 1.22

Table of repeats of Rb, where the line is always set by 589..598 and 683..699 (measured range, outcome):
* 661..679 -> -1.25 N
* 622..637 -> 0.40 N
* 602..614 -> 0.02 N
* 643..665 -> 1.77 N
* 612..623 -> -0.47 N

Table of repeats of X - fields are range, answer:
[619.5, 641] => 67.9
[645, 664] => 63.7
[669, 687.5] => 69.2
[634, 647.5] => 63.4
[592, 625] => 68.9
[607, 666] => 66.9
